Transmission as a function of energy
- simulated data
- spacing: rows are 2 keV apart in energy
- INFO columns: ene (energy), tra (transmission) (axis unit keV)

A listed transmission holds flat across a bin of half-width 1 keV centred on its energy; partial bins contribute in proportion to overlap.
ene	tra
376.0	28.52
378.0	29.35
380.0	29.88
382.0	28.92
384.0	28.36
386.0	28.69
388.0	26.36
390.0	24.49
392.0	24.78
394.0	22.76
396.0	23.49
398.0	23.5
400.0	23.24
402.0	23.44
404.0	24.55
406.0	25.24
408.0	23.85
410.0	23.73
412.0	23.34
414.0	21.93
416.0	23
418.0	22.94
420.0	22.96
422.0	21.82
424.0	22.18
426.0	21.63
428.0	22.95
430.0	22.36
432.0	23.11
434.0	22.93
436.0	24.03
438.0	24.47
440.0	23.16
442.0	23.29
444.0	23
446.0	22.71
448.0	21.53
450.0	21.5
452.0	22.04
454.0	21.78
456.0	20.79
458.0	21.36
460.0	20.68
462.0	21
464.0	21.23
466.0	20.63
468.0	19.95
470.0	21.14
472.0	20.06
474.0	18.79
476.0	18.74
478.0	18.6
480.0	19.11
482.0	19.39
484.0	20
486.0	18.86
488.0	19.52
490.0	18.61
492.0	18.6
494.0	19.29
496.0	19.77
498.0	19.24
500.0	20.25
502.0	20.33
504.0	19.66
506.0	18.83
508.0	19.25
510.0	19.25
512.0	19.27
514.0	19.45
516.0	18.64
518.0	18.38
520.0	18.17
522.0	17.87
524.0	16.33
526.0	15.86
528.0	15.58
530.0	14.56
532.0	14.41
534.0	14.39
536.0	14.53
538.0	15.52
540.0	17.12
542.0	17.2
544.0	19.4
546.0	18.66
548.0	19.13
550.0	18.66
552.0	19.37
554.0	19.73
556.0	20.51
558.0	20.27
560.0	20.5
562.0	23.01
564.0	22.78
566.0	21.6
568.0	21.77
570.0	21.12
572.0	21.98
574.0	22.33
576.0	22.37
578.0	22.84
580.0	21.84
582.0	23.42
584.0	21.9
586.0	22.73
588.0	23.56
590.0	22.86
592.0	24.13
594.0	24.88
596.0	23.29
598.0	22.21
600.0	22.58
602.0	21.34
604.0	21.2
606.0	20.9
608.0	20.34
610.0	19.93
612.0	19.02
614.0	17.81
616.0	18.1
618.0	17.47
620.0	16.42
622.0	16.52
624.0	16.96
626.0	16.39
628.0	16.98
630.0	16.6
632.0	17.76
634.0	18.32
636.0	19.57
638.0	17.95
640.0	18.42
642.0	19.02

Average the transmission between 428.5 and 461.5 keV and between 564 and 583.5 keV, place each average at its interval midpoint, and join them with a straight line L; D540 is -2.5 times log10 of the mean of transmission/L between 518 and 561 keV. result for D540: 0.26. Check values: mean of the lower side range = 22.4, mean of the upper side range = 22.2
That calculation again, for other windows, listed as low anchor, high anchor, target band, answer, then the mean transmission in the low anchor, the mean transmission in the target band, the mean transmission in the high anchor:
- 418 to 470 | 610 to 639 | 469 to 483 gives 0.10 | 22.1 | 19.4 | 17.6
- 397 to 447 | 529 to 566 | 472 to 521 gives 0.06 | 23.2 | 19.2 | 18.4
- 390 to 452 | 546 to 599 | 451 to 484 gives 0.12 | 23.1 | 20.3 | 21.8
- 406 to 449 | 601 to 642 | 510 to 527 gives 0.15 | 23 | 18.1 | 18.4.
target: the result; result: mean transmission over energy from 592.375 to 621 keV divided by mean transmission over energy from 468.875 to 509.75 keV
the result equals 1.1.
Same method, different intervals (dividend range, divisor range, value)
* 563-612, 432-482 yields 1.04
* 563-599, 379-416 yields 0.91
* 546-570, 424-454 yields 0.91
